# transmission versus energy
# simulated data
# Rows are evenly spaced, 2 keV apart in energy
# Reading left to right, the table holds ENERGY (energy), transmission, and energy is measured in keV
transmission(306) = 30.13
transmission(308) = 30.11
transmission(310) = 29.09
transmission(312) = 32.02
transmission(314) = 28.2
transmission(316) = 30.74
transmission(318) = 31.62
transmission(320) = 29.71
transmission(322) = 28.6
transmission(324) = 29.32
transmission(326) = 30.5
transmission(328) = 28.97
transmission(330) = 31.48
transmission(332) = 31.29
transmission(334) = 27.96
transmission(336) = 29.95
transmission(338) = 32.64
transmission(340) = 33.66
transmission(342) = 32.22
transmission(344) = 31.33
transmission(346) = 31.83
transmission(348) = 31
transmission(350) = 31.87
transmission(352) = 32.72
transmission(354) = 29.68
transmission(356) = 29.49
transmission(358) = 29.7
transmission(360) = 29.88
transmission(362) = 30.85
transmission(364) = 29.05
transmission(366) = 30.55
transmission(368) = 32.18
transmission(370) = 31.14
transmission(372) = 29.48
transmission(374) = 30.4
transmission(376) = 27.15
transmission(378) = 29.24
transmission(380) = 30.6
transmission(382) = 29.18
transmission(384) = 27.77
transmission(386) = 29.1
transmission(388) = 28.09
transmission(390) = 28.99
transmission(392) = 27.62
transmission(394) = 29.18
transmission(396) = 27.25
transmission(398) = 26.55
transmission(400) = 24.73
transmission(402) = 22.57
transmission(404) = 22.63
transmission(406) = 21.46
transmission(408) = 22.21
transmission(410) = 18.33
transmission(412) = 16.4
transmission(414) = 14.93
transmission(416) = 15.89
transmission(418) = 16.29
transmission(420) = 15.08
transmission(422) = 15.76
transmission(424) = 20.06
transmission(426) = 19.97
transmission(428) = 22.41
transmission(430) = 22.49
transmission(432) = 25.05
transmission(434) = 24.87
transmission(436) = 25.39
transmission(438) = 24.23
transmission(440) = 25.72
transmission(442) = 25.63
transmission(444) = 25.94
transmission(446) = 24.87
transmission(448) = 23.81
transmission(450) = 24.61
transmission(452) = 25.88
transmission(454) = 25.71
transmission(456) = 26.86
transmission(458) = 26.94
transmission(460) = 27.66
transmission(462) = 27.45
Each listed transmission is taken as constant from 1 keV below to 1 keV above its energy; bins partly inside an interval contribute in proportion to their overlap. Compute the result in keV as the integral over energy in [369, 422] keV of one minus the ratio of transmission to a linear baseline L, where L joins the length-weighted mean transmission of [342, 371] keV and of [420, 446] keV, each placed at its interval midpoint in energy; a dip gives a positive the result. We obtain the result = 4.9 keV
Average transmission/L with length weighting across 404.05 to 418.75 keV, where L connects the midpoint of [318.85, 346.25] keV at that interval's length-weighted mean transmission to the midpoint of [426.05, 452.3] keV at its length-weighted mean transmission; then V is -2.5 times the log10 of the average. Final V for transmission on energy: 0.39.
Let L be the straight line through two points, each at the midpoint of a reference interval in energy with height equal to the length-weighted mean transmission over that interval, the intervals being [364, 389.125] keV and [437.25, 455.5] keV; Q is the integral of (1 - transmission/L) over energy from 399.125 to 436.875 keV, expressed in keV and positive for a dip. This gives 9.3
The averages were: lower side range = 29.5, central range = 20.3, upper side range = 25.2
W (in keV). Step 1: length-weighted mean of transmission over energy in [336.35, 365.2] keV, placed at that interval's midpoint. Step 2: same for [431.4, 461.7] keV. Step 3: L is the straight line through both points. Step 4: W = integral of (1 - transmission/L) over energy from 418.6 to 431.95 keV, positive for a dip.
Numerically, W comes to 3.6 keV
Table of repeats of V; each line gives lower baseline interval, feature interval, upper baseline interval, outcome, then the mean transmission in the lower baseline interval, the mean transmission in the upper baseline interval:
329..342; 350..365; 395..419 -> -0.08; 31.2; 20.8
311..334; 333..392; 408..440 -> -0.16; 30.1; 20.1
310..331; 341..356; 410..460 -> -0.12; 30.1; 22.3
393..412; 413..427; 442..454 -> 0.39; 23.5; 25.1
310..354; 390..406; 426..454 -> 0.05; 30.8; 24.6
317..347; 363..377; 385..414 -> -0.11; 30.7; 24.3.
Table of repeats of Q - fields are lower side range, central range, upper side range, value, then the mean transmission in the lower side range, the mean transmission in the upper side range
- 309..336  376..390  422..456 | -1.0 keV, 30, 24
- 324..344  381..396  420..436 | -1.8 keV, 30.9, 21.4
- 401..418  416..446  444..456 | 0.7 keV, 19.1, 25.2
